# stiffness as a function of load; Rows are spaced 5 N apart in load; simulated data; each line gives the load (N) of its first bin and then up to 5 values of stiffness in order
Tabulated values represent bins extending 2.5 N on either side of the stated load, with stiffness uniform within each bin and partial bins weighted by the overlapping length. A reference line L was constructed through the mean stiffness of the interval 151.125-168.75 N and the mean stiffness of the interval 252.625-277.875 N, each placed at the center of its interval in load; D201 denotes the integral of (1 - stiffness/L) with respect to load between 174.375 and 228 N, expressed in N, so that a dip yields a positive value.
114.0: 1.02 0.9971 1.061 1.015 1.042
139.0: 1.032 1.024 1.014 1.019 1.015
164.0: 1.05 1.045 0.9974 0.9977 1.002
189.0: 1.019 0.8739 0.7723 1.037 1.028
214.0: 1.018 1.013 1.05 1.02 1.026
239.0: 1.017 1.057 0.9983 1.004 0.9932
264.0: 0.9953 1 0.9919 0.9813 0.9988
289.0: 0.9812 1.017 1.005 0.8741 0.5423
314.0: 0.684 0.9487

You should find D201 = 1.8 N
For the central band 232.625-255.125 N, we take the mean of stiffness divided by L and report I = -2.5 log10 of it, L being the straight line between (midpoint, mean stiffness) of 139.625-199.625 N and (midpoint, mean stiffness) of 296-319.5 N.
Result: -0.15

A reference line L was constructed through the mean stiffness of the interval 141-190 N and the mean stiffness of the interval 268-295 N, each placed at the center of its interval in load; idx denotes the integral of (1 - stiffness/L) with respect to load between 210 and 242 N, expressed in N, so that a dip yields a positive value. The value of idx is -0.61 N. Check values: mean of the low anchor 1.02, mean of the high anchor 0.994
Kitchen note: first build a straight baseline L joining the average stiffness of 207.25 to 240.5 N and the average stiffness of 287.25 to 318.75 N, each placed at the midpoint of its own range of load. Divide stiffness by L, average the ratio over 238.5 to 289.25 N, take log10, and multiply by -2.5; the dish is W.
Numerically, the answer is -0.072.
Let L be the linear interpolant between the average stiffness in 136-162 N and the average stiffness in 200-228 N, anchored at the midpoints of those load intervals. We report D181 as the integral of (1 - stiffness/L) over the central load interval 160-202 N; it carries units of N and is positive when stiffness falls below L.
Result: 1.9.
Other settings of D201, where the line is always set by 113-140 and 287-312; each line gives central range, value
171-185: -0.24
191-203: 1.35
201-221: -1.33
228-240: -1.11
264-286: -2.30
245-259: -1.32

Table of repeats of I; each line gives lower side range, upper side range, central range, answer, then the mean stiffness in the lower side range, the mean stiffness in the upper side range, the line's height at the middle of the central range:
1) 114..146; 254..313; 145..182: -0.01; 1.03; 0.94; 1.01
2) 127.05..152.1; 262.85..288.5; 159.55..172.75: -0.02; 1.03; 0.992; 1.02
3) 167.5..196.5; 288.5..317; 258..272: -0.12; 0.987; 0.843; 0.888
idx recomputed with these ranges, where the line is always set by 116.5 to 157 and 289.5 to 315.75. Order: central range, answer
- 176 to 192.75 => -0.41 N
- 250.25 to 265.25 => -1.81 N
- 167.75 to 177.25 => -0.29 N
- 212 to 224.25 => -1.16 N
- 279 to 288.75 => -1.46 N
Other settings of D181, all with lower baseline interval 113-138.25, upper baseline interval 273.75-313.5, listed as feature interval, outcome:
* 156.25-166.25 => -0.29 N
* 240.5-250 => -0.89 N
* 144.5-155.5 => -0.08 N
